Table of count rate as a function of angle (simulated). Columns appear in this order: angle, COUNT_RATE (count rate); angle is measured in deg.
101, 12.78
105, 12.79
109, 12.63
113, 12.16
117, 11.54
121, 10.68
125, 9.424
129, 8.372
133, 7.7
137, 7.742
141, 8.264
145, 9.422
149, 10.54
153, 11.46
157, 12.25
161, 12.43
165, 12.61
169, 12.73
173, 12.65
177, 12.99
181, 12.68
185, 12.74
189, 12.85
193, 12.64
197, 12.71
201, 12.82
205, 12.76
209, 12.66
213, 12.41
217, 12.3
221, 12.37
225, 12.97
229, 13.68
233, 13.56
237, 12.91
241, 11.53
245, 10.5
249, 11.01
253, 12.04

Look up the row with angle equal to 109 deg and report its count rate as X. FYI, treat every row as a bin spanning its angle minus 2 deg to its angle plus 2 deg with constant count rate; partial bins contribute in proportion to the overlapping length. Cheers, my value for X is 12.63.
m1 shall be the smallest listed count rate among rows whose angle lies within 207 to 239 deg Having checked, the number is 12.3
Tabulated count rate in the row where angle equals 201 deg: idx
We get 12.82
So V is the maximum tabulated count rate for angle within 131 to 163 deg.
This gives 12.43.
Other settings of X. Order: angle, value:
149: 10.54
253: 12.04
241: 11.53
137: 7.742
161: 12.43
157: 12.25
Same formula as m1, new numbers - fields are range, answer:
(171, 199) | 12.64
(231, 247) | 10.5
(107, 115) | 12.16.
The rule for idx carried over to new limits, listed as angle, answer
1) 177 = 12.99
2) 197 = 12.71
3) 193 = 12.64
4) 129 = 8.372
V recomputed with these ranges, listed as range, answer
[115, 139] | 11.54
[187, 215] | 12.85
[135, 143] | 8.264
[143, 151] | 10.54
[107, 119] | 12.63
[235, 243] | 12.91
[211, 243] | 13.68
